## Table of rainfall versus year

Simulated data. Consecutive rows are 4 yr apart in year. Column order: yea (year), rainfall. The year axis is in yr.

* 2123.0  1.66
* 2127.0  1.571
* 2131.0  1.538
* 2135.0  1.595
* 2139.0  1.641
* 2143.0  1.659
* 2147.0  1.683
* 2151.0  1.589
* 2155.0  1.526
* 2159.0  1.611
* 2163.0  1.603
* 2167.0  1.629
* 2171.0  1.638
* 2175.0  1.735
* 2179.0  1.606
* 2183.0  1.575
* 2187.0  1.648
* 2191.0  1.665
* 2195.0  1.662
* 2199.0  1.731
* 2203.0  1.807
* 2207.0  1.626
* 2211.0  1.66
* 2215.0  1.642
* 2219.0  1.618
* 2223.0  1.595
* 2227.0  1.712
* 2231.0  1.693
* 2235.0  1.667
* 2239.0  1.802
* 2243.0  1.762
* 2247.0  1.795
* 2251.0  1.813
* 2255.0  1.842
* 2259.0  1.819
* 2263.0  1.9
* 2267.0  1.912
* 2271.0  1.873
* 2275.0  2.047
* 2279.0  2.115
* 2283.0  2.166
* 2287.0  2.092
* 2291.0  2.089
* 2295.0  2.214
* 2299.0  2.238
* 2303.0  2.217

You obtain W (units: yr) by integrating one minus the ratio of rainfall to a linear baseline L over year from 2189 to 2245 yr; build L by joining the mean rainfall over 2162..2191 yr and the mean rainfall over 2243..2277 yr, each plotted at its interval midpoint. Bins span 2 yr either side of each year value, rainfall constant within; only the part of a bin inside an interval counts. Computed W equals 1.91 yr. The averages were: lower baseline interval 1.64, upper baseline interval 1.87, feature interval 1.69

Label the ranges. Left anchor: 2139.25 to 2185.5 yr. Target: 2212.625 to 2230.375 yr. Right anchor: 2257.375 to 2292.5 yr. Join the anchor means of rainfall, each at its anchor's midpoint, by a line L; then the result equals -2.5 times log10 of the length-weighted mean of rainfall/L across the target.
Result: 0.11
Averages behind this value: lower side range 1.62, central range 1.65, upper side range 2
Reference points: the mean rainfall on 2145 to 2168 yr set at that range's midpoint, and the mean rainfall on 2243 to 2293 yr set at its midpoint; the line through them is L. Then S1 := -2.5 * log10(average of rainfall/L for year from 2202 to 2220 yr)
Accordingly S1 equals 0.07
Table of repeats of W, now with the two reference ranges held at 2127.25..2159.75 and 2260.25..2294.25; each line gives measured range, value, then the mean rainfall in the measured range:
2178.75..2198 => 1.18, 1.64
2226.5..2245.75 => 1.68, 1.73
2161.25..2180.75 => 0.54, 1.64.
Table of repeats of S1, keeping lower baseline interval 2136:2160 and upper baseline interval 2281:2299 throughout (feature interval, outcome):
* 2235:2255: 0.11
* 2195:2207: 0.05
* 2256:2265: 0.10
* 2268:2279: 0.06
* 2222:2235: 0.15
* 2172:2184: 0.06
